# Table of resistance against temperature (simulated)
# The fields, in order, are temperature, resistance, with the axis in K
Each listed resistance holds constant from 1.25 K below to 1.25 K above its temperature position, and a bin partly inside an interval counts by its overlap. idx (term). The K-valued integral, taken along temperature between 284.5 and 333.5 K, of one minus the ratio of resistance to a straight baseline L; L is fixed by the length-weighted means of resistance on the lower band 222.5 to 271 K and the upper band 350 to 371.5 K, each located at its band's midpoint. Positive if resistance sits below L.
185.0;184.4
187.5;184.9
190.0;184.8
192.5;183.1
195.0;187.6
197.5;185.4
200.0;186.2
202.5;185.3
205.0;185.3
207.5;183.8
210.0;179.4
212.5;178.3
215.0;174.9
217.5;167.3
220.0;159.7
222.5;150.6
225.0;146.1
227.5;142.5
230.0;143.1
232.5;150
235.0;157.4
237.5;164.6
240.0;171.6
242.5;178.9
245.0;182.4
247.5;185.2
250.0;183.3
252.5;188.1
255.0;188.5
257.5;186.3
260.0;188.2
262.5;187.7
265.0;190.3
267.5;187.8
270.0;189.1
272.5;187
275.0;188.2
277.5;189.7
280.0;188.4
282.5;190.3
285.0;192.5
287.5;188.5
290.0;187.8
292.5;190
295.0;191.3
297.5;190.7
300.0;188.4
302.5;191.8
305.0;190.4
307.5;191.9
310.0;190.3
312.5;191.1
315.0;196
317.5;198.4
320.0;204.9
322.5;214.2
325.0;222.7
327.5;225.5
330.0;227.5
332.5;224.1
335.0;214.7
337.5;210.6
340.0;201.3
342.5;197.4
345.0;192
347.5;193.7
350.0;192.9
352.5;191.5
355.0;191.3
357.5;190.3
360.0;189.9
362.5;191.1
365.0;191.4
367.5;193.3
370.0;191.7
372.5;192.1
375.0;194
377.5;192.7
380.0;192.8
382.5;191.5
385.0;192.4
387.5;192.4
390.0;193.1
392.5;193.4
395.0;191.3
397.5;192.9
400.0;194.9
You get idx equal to -4.4 K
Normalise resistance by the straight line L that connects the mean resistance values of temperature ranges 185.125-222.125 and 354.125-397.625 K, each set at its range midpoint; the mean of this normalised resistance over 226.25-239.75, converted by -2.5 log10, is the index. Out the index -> 0.19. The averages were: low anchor 180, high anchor 192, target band 153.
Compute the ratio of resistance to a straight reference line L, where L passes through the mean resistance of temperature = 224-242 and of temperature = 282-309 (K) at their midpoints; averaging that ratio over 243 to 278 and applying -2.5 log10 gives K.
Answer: -0.10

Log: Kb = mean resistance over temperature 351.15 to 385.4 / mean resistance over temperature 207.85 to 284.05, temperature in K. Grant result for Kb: 1.1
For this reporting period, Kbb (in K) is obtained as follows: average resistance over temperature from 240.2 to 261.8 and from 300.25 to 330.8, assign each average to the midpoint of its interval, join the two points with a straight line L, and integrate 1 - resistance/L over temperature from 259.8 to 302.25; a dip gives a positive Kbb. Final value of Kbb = 0.8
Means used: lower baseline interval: 185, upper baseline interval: 203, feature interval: 189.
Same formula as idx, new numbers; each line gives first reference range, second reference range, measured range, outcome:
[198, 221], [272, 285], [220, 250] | 3.4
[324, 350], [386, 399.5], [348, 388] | 1.7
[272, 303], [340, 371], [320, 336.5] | -2.5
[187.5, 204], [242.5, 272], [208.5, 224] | 1.5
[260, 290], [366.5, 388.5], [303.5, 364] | -3.3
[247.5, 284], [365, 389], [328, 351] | -1.9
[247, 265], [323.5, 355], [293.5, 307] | 0.5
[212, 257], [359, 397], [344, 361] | -0.3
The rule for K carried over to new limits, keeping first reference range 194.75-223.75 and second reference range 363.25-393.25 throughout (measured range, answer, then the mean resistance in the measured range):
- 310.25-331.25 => -0.120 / 209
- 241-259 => -0.024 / 185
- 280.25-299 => -0.034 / 190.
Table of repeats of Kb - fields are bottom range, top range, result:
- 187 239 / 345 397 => 1.13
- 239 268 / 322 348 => 1.14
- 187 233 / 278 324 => 1.13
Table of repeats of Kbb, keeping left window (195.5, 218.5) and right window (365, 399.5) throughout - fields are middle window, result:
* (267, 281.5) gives -0.23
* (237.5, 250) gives 0.34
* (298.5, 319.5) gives -0.55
